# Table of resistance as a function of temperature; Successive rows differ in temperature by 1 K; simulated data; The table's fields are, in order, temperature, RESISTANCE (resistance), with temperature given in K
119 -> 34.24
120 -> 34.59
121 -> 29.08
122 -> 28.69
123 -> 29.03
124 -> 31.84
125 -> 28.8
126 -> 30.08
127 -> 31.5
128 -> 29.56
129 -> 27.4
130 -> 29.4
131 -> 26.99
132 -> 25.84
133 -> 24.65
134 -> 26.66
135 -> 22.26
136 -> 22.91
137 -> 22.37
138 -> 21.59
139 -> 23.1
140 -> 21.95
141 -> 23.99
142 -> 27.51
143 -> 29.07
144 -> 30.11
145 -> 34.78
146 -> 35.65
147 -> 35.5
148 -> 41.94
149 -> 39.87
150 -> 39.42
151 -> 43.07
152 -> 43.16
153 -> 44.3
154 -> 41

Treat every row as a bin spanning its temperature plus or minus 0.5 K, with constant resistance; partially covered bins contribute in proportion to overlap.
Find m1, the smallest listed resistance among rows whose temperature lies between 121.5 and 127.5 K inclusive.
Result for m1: 28.69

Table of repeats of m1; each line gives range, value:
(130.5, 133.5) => 24.65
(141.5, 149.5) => 27.51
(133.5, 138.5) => 21.59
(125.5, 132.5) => 25.84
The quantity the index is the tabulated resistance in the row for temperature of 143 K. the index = 29.07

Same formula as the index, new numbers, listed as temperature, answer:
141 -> 23.99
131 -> 26.99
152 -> 43.16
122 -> 28.69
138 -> 21.59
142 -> 27.51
